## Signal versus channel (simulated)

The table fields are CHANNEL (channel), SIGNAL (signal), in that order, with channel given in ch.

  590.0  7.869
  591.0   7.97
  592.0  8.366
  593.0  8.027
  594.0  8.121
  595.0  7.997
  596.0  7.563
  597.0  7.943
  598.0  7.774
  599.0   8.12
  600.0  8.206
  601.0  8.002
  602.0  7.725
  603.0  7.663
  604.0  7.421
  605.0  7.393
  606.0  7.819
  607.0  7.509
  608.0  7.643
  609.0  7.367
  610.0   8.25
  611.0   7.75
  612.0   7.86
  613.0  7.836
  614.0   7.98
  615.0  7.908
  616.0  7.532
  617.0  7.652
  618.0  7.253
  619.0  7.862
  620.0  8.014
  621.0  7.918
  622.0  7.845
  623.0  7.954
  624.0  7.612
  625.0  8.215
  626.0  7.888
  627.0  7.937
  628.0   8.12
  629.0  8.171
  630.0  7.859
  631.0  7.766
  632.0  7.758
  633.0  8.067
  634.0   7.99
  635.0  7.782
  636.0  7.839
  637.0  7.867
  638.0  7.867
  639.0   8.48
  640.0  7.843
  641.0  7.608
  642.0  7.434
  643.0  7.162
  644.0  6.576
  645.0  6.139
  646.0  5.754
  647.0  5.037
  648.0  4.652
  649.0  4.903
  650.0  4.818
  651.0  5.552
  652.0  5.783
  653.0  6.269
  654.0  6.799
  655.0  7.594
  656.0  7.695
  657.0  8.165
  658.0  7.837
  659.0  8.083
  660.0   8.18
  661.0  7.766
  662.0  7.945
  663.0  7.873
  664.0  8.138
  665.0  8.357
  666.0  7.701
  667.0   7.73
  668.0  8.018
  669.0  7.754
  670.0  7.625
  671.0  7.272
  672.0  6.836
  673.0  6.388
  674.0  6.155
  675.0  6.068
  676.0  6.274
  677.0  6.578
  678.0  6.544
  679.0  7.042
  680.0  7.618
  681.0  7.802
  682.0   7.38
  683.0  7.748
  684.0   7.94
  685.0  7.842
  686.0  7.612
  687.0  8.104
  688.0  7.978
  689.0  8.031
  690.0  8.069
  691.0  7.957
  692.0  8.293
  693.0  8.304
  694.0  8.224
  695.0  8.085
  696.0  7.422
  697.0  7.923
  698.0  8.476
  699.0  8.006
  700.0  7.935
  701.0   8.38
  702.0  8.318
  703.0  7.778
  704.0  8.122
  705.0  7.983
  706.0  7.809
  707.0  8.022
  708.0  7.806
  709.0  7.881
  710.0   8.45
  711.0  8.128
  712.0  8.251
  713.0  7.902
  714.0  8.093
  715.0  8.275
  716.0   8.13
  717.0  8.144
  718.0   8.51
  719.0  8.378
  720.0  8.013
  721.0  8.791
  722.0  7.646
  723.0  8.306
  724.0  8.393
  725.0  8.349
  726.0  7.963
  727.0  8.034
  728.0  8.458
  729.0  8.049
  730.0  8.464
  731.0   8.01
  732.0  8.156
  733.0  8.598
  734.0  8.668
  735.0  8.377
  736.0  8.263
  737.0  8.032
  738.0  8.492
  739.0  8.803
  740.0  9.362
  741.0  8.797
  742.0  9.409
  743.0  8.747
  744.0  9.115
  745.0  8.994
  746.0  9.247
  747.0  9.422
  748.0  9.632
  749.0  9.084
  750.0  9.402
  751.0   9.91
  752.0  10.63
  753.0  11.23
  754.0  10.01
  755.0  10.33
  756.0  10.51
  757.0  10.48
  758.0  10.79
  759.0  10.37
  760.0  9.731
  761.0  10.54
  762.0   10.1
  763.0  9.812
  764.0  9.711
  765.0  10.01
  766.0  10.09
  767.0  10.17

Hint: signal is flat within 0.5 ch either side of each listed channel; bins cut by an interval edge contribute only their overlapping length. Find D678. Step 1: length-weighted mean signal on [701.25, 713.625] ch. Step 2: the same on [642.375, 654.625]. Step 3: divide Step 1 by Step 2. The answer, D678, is 1.38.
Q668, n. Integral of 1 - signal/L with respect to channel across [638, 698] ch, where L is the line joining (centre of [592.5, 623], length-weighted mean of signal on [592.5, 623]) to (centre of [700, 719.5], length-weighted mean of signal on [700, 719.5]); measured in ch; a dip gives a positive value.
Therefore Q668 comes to 5.3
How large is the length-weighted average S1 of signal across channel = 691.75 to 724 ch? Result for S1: 8.12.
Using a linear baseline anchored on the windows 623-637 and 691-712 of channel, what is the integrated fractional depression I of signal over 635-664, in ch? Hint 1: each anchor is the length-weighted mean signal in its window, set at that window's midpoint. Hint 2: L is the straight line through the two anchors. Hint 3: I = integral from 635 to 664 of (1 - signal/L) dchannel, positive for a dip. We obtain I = 3.4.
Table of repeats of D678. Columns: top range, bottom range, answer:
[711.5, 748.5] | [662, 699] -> 1.12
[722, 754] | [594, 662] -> 1.18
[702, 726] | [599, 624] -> 1.05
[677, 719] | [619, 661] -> 1.09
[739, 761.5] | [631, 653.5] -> 1.44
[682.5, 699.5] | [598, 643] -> 1.02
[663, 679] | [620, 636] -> 0.91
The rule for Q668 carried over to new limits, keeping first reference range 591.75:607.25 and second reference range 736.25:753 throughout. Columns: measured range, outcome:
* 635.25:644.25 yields 0.6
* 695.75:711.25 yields 1.4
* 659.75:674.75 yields 1.7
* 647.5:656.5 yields 2.5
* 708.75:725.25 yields 1.4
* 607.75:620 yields 0.4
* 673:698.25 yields 3.3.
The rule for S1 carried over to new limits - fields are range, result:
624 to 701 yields 7.43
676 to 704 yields 7.81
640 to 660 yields 6.59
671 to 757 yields 8.27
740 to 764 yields 9.83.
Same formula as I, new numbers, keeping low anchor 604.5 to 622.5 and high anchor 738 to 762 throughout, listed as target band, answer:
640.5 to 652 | 3.2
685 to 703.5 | 1.8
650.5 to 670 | 2.1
